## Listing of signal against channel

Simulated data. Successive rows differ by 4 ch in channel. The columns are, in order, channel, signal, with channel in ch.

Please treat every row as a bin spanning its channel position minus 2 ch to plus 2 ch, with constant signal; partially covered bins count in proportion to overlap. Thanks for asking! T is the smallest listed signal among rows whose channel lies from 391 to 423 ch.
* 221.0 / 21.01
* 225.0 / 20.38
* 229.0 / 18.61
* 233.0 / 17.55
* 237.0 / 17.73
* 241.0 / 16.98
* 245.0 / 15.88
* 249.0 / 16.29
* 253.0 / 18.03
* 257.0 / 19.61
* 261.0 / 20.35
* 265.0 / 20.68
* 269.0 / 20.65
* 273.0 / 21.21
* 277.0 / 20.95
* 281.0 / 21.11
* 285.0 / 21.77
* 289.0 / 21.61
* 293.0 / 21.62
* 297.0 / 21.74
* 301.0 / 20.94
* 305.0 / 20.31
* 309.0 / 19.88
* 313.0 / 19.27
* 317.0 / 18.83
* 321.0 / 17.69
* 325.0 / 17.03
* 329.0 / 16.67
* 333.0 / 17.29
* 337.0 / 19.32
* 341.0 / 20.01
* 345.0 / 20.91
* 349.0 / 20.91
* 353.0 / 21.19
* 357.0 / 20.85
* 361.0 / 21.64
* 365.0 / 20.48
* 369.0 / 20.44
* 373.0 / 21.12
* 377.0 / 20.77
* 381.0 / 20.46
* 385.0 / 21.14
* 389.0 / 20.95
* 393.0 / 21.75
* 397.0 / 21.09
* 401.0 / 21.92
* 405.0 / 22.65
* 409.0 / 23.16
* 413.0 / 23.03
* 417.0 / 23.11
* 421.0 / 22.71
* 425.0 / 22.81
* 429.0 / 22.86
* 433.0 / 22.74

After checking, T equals 21.09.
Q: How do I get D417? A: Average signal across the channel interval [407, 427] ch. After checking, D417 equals 23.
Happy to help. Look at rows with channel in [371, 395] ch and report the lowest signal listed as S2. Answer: 20.46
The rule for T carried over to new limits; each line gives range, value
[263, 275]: 20.65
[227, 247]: 15.88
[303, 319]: 18.83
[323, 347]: 16.67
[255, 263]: 19.61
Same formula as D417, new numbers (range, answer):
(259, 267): 20.5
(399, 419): 22.8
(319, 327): 17.4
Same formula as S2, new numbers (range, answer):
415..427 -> 22.71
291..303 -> 20.94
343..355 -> 20.91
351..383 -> 20.44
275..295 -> 20.95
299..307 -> 20.31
